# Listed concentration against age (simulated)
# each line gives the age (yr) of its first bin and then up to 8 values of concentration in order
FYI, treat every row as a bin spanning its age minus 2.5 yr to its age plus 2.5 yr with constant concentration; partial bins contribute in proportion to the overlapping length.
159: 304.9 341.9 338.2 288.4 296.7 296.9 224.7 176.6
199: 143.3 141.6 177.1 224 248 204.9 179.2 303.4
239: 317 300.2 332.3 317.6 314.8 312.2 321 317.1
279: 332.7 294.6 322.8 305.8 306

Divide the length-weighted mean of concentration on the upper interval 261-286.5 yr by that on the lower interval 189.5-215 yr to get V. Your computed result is 1.82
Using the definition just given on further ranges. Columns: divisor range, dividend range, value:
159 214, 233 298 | 1.29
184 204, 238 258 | 1.66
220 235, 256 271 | 1.41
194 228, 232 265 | 1.67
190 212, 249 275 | 1.92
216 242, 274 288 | 1.26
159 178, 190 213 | 0.53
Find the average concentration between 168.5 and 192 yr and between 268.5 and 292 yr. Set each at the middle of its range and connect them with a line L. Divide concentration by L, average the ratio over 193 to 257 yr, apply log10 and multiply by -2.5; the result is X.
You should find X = 0.25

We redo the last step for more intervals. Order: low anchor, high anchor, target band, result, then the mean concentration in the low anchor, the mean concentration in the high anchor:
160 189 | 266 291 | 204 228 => 0.454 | 304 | 317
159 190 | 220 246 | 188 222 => 0.420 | 302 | 259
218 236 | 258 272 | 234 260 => -0.149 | 231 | 316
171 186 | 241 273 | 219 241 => 0.235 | 295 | 316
